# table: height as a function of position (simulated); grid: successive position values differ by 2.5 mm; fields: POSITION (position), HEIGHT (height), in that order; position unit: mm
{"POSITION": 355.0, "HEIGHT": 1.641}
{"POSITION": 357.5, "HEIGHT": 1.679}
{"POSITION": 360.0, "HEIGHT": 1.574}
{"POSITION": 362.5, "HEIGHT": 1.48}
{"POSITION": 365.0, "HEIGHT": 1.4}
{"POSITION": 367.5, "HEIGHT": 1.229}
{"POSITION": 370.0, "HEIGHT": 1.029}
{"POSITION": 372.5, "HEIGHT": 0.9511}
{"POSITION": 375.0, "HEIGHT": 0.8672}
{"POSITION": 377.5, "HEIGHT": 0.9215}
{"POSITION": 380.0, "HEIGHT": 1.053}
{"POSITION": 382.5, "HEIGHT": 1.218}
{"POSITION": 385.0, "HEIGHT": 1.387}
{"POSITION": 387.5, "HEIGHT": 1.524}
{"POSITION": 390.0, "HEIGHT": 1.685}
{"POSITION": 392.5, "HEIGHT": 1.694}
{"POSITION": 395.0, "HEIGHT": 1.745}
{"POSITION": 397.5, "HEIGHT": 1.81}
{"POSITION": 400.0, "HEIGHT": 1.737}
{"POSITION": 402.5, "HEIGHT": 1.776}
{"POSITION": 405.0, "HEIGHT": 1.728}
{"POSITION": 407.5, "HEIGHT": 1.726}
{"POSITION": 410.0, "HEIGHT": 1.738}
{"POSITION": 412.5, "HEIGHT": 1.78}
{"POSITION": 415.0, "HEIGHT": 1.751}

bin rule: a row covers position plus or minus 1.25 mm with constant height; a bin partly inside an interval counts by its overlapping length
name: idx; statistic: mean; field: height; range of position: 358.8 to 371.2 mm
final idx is 1.34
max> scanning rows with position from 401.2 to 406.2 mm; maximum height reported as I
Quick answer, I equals 1.776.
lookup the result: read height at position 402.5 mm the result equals 1.776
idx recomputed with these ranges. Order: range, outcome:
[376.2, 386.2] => 1.14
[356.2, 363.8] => 1.58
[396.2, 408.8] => 1.76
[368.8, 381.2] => 0.964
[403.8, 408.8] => 1.73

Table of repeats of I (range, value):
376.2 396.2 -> 1.745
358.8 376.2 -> 1.574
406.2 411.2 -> 1.738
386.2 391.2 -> 1.685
